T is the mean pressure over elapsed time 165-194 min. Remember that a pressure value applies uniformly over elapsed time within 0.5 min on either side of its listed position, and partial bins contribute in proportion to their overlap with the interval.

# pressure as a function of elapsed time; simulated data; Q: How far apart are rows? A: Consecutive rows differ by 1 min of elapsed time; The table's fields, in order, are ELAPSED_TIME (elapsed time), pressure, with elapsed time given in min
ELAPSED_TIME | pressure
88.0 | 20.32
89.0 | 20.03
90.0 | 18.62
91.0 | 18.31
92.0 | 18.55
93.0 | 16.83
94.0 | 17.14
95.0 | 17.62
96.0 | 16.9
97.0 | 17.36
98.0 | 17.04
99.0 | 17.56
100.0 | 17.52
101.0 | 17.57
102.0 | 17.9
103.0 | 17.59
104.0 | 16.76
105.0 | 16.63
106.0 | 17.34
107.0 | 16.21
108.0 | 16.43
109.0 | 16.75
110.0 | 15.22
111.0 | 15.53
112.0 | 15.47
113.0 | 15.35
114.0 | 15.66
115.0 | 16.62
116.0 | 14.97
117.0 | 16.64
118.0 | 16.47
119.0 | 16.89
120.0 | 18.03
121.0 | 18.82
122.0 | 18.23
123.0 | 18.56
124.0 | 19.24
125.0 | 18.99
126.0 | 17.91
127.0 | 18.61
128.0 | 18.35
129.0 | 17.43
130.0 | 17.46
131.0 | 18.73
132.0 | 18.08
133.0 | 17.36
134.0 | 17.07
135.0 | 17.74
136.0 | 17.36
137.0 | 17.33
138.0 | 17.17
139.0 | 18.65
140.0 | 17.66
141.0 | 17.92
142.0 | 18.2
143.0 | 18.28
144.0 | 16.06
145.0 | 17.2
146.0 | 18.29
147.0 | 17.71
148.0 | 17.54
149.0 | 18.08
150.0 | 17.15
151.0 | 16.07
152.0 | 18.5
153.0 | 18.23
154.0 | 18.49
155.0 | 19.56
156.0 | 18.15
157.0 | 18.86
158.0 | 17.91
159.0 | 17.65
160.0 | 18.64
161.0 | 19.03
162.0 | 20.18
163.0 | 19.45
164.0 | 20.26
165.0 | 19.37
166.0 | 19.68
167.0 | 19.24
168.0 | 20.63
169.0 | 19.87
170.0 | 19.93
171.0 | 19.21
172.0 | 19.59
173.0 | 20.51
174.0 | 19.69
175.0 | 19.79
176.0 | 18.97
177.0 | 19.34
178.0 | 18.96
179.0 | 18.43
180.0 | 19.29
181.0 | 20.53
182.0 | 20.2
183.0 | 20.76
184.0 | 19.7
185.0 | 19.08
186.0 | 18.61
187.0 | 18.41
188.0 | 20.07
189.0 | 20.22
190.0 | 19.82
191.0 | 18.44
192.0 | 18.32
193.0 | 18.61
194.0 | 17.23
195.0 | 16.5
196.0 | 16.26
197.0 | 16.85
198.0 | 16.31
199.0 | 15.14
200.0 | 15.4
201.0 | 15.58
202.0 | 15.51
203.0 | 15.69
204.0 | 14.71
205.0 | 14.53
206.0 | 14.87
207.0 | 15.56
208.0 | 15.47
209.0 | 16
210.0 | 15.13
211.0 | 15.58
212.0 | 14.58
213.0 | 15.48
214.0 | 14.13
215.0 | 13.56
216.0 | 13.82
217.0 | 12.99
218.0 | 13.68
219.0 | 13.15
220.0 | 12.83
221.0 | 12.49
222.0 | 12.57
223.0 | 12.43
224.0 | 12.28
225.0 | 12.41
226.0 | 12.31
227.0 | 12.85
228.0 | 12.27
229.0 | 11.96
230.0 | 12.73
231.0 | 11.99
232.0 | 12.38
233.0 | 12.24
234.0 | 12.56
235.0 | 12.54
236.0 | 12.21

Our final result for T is 19.5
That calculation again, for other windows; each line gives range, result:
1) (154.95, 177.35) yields 19.4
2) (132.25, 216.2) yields 17.8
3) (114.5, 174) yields 18.2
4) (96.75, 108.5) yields 17.2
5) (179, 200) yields 18.4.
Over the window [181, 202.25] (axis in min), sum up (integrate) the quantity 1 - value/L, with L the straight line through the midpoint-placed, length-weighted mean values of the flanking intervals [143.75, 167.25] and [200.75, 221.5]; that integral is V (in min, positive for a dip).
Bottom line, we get -2.8 min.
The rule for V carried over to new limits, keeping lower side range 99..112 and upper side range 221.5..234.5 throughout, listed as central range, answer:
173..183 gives -3.8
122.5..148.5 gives -3.6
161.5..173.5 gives -4.4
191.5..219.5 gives -4.6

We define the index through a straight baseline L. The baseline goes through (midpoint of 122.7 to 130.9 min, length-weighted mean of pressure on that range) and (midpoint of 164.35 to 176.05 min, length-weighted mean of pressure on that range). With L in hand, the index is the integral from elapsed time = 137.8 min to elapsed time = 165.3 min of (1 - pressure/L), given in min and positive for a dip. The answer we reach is 1.3 min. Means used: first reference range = 18.3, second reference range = 19.7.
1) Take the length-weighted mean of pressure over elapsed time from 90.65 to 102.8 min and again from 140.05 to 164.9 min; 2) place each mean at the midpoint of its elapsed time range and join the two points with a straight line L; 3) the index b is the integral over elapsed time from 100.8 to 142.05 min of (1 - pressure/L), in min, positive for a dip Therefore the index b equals 1.3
